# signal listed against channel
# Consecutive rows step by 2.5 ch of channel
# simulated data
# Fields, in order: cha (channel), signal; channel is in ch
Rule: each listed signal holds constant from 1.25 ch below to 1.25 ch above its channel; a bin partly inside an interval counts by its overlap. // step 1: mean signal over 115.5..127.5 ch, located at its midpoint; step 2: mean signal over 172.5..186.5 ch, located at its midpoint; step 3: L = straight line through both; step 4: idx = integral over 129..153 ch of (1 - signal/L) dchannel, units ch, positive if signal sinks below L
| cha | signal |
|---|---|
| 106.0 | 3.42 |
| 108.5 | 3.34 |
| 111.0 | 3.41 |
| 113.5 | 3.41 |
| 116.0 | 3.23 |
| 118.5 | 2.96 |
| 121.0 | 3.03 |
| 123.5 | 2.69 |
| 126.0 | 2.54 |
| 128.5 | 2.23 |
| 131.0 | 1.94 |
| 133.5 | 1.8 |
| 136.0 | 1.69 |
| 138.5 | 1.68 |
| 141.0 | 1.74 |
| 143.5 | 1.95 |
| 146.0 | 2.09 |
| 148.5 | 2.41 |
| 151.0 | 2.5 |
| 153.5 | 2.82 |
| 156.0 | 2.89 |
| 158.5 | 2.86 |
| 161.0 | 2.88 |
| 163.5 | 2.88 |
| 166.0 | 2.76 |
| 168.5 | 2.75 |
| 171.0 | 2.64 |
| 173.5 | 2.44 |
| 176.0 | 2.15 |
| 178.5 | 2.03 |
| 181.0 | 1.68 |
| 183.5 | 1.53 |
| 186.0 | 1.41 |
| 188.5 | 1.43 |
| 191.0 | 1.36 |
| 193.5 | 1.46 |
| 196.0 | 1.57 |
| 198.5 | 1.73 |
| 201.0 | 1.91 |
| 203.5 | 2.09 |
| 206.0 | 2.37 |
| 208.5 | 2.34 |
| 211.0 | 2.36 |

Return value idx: 4.8 ch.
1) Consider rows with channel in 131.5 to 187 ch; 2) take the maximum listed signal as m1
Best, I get 2.89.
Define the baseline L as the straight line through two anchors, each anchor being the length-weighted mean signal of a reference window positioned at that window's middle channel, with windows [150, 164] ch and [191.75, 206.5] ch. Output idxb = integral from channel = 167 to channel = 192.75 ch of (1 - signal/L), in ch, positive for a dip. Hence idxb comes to 4.0 ch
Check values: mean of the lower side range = 2.81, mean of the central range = 1.94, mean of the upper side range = 1.81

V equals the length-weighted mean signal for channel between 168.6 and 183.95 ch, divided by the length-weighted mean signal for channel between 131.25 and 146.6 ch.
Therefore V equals 1.18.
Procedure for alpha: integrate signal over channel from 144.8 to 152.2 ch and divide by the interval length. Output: 2.33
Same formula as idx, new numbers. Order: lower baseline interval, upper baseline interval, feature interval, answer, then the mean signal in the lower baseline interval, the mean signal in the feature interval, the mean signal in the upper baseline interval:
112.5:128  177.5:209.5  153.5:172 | -4.6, 2.93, 2.81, 1.76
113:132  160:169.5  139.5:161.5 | 2.8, 2.74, 2.44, 2.82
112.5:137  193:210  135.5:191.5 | 0.9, 2.55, 2.22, 1.95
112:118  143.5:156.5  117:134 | 3.1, 3.28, 2.5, 2.47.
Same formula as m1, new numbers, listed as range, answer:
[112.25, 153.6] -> 3.41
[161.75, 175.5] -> 2.88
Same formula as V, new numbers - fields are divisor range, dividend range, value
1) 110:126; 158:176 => 0.88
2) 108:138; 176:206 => 0.64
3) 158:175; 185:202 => 0.57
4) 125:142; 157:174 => 1.42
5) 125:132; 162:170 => 1.25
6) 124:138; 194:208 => 0.94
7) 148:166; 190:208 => 0.66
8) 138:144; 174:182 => 1.13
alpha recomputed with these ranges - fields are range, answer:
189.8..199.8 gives 1.53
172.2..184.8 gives 1.97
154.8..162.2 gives 2.88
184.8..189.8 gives 1.42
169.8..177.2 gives 2.41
